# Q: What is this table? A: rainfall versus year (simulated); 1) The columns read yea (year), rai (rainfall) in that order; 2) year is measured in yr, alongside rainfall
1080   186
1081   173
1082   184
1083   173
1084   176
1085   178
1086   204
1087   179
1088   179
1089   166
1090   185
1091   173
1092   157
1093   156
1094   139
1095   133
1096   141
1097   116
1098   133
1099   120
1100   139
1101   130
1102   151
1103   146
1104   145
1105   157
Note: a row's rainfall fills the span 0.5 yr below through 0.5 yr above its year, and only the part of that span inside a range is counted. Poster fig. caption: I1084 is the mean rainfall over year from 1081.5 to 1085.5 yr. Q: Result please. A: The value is 178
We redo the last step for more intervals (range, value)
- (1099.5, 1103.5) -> 142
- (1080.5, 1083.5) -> 177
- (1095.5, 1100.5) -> 130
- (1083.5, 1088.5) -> 183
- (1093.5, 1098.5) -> 132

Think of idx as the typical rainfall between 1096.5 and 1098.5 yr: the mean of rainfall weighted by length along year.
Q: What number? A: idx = 124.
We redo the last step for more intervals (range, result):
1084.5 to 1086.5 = 191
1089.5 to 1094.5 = 162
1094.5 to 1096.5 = 137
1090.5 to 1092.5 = 165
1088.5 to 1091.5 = 175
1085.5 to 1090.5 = 183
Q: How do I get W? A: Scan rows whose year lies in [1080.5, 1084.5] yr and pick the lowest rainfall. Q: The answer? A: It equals 173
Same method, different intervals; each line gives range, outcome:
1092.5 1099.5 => 116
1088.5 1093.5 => 156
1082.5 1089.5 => 166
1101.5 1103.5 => 146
